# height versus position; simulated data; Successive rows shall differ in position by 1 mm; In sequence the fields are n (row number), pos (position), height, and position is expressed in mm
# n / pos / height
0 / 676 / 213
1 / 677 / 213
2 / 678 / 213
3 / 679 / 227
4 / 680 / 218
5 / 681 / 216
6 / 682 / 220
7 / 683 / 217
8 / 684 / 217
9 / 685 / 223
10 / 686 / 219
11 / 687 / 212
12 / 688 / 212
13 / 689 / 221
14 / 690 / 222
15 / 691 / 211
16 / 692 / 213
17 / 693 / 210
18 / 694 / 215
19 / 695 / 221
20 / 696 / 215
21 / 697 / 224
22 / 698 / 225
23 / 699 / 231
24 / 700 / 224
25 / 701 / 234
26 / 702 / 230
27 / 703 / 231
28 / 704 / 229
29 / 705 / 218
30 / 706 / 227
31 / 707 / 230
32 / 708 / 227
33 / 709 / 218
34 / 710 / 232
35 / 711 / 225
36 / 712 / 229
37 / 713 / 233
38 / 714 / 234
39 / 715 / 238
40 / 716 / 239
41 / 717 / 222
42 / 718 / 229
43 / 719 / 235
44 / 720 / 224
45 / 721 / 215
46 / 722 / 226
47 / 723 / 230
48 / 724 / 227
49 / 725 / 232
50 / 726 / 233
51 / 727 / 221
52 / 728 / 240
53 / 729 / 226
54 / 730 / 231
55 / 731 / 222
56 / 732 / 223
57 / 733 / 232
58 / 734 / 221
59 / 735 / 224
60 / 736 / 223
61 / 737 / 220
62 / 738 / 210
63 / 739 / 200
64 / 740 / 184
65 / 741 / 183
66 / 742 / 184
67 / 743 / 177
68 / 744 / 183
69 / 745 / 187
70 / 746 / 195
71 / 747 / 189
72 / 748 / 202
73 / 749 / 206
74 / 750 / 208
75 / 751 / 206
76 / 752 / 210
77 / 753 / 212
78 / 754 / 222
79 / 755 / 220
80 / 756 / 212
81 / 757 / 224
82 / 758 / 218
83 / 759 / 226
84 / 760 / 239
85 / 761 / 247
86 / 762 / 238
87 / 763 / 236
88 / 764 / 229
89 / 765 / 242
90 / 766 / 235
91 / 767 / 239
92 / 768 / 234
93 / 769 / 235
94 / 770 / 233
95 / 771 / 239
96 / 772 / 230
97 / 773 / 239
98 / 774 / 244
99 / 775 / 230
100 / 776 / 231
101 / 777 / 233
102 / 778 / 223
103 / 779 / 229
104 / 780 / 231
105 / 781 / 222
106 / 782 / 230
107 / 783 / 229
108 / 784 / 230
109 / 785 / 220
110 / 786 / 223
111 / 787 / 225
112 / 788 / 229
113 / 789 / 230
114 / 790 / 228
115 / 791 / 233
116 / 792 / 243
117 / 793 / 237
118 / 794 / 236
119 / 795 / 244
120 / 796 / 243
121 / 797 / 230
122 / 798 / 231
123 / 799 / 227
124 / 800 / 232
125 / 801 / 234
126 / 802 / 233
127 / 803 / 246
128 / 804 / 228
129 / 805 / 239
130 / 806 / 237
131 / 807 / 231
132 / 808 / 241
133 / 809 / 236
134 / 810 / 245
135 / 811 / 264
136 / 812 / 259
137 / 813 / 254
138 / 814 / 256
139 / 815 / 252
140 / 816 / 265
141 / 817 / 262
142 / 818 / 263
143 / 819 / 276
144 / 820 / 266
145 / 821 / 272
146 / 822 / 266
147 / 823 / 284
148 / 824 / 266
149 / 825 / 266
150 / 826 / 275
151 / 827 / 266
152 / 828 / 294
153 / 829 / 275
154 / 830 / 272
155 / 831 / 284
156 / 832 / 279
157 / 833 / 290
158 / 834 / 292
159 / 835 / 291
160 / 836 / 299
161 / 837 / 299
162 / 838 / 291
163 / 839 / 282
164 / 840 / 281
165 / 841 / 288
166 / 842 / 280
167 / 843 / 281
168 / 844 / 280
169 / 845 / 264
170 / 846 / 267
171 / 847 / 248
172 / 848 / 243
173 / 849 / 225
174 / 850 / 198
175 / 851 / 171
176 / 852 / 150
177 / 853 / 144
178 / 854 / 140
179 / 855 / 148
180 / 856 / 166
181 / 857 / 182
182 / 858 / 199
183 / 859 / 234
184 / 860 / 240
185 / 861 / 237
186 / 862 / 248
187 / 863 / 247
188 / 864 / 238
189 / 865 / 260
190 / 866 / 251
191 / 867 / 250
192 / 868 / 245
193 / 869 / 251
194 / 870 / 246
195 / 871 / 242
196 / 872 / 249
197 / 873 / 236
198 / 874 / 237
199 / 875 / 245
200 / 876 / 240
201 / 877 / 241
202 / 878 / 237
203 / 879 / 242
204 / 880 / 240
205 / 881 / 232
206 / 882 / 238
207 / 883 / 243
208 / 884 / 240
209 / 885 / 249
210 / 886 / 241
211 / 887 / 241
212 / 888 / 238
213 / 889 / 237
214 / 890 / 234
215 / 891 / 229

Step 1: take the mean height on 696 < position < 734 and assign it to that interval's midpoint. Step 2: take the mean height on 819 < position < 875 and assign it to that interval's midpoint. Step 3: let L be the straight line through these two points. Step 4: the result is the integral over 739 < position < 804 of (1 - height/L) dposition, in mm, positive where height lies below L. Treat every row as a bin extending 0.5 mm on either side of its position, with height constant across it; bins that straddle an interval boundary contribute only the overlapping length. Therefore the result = 3.7 mm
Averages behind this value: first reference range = 228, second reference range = 249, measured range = 224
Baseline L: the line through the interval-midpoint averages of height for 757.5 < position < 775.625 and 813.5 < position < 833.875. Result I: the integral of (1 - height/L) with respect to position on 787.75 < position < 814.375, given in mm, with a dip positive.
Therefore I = 1.9 mm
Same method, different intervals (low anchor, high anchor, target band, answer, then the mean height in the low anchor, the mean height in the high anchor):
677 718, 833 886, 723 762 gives 2.3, 223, 240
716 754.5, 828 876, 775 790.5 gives -0.1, 214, 244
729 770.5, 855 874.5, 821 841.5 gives -4.9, 216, 232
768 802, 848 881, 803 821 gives -1.8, 232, 222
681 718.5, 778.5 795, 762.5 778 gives -0.4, 224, 230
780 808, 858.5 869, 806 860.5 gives -2.6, 232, 245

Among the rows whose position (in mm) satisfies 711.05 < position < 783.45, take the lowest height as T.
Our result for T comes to 177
